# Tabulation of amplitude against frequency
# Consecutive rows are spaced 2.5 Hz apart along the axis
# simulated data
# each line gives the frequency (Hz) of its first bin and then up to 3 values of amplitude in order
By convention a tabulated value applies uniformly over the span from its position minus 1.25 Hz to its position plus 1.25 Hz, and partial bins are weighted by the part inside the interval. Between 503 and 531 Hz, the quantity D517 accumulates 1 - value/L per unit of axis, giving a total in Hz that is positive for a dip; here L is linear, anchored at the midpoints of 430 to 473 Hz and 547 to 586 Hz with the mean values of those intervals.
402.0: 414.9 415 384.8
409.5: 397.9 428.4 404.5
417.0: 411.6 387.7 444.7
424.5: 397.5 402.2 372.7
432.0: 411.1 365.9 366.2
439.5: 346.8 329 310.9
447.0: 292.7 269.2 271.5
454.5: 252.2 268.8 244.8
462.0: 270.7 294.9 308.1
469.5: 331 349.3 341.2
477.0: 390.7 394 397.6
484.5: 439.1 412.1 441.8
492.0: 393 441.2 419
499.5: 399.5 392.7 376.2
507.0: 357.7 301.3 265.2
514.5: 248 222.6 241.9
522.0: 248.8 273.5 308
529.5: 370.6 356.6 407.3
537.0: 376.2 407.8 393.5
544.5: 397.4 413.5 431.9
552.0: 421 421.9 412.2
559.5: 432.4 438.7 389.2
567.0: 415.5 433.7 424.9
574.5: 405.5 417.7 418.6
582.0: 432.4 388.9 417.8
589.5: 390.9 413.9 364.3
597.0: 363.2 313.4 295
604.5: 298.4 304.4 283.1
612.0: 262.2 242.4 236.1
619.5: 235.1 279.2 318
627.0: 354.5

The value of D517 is 5.9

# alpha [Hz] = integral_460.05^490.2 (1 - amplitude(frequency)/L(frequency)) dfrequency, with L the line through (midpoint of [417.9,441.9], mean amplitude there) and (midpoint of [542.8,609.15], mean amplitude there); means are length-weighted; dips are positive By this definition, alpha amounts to 2.2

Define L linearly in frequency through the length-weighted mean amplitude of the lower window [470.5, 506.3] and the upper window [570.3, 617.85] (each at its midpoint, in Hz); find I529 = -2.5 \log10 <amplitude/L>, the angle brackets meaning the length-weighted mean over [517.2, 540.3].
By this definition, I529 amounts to 0.17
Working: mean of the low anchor 398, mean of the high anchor 353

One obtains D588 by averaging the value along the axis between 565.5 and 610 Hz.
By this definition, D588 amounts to 378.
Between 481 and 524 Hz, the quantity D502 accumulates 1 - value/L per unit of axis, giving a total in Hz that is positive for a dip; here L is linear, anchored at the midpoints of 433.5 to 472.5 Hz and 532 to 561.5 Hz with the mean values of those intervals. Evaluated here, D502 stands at 0.6 Hz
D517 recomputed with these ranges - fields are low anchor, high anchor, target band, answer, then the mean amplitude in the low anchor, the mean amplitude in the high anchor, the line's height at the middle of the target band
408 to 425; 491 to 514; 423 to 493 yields 7.9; 411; 367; 390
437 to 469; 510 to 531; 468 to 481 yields -3.4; 292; 274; 287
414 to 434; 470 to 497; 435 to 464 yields 7.7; 403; 399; 401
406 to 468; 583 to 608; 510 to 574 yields -2.4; 345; 356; 353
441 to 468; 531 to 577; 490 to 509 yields -3.1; 282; 410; 340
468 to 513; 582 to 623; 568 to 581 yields -3.2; 380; 322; 336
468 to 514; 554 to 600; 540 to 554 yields -0.5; 378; 406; 396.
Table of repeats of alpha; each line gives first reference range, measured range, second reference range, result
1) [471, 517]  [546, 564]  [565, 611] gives -2.3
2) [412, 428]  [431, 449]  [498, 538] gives 2.3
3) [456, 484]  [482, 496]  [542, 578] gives -3.0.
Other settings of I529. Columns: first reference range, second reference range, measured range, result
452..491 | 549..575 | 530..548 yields 0.023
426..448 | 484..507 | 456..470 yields 0.314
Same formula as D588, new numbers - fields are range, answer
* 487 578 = 375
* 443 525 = 330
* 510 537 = 298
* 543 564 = 420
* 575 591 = 411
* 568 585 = 419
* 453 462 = 258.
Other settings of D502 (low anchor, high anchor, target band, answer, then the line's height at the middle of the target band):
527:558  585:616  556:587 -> -4.64 Hz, 363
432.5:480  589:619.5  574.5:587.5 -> -4.36 Hz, 310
